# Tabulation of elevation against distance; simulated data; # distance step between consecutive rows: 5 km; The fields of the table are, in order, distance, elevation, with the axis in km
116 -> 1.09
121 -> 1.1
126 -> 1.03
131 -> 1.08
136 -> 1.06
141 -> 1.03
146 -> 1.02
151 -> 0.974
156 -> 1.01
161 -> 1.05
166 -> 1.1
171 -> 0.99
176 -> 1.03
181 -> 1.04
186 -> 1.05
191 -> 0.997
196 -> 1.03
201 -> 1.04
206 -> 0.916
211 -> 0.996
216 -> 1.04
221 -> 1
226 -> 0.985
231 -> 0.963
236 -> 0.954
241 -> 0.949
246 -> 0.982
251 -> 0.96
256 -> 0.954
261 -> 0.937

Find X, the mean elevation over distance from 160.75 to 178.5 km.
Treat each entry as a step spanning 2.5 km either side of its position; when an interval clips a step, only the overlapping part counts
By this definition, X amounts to 1.04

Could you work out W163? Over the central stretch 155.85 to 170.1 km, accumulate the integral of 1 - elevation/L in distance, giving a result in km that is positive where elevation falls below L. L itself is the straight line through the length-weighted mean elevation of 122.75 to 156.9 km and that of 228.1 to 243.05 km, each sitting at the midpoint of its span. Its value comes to -0.56 km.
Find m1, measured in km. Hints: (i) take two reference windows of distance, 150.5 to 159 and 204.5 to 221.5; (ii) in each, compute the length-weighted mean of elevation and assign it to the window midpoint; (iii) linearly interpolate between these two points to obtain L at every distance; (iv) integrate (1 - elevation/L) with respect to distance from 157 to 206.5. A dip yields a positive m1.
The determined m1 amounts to -1.6 km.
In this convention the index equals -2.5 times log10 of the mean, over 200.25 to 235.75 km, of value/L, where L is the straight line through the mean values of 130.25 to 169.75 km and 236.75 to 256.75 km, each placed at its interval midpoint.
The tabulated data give 0.00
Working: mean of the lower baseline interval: 1.04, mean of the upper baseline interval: 0.961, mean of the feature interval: 0.987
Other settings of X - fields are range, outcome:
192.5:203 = 1.03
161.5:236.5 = 1.01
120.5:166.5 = 1.04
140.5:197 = 1.03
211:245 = 0.983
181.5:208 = 1.01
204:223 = 0.99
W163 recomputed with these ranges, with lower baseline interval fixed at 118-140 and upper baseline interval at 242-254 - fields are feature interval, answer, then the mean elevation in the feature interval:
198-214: 0.2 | 0.987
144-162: 0.6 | 1.01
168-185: 0.0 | 1.03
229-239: 0.2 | 0.958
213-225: -0.3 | 1.01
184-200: -0.2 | 1.03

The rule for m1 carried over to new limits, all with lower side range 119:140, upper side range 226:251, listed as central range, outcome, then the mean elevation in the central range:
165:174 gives -0.06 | 1.04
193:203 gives -0.32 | 1.03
